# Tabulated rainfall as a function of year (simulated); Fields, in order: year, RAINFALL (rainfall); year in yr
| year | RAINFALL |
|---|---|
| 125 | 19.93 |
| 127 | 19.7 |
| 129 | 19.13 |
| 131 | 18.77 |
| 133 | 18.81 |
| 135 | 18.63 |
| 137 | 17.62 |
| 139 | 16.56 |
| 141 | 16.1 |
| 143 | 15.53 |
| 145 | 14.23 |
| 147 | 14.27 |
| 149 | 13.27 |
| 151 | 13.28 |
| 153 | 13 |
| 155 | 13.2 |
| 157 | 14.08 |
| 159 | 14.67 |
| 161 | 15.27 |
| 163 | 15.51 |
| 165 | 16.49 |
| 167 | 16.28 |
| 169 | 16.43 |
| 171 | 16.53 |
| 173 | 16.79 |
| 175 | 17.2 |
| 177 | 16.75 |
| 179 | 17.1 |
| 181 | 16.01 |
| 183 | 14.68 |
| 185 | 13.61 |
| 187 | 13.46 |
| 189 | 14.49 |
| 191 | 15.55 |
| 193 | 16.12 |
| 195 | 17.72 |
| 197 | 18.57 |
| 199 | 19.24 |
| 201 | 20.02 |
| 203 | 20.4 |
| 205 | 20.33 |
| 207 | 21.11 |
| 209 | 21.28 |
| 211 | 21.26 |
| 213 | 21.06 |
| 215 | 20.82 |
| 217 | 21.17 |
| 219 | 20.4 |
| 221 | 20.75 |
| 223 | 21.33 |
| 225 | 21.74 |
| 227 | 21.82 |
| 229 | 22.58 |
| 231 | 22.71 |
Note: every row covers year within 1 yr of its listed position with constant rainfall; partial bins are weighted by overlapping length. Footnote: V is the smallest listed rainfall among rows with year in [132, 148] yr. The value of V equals 14.23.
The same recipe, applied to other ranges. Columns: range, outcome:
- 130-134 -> 18.77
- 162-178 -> 15.51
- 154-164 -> 13.2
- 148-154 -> 13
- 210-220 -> 20.4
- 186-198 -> 13.46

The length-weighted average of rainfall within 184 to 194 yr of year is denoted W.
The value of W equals 14.6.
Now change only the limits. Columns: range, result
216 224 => 20.9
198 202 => 19.6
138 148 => 15.3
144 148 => 14.2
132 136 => 18.7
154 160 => 14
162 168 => 16.1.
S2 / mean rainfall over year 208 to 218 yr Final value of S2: 21.1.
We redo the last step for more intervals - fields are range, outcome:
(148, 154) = 13.2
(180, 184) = 15.3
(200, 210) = 20.6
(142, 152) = 14.1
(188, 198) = 16.5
